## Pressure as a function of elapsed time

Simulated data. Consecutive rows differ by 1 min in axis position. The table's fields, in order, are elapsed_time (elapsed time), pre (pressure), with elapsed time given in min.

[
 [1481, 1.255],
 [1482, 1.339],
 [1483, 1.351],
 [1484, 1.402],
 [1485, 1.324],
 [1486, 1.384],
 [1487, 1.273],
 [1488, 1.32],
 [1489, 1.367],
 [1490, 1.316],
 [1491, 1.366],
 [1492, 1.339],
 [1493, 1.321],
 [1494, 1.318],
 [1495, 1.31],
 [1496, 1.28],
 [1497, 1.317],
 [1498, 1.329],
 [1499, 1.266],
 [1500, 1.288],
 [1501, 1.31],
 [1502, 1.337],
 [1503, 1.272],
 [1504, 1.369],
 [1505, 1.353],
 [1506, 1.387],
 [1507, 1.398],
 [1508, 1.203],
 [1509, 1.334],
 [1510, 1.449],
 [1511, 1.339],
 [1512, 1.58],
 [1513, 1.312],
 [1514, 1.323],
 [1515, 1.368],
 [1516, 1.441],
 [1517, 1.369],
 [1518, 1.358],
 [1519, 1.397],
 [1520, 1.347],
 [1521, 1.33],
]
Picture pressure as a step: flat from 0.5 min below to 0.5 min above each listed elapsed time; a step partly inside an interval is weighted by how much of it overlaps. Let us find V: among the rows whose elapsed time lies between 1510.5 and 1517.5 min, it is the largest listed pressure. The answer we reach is 1.58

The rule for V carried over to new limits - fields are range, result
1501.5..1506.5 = 1.387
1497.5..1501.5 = 1.329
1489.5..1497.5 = 1.366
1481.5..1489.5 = 1.402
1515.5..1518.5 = 1.441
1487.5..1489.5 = 1.367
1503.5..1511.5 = 1.449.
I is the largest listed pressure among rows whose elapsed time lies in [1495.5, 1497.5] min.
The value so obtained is 1.317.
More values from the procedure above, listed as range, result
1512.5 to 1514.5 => 1.323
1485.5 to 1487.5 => 1.384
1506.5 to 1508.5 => 1.398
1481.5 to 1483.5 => 1.351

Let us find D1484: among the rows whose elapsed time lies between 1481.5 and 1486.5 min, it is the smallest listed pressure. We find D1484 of 1.324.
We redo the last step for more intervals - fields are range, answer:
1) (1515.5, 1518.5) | 1.358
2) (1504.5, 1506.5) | 1.353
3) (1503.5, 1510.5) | 1.203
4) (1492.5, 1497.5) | 1.28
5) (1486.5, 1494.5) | 1.273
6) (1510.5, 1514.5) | 1.312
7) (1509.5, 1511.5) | 1.339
